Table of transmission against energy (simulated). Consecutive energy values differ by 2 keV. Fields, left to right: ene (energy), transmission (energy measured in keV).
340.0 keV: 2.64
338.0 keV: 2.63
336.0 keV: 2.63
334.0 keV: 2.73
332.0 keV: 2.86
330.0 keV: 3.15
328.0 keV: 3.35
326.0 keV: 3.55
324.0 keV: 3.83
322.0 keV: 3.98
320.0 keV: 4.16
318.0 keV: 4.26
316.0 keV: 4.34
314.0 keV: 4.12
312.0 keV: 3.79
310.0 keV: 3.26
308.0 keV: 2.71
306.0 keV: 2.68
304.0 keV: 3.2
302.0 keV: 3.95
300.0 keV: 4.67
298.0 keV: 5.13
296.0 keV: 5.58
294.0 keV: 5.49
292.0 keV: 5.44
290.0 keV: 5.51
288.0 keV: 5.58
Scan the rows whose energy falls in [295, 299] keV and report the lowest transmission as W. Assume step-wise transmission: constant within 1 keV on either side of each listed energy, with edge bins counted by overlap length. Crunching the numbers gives 5.13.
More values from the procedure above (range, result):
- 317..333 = 2.86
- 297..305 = 3.2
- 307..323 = 2.71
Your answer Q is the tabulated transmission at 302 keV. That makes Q 3.95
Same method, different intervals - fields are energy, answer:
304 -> 3.2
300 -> 4.67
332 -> 2.86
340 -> 2.64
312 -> 3.79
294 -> 5.49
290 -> 5.51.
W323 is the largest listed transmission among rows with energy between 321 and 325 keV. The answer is 3.98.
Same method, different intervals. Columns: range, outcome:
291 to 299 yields 5.58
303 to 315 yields 4.12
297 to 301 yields 5.13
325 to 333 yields 3.55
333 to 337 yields 2.73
